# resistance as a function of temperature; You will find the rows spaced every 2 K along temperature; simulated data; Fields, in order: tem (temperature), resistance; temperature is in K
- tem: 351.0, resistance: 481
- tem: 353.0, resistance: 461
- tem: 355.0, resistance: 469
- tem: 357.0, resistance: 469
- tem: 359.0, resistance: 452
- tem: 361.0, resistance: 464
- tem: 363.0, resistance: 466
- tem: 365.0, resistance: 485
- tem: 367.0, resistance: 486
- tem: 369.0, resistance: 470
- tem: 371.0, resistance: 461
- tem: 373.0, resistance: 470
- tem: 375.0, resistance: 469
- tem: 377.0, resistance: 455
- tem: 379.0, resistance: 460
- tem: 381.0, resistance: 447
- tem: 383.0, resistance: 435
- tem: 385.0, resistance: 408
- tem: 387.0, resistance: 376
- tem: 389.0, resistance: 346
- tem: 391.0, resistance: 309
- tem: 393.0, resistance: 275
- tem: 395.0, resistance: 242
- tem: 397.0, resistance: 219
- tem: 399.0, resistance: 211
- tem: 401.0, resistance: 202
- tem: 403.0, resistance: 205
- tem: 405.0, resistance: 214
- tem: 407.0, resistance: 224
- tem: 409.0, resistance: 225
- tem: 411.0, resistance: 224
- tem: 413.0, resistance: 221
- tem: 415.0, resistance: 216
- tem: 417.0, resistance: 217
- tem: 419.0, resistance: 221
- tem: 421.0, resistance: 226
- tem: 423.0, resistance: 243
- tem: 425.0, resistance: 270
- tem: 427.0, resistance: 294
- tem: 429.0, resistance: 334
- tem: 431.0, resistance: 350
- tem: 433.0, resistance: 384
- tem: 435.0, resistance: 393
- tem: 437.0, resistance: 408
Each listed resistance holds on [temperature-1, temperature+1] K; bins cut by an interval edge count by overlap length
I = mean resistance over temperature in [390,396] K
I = 275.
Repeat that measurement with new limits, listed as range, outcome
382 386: 422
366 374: 472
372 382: 460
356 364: 463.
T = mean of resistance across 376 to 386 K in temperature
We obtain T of 441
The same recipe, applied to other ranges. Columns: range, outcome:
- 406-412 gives 224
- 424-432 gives 312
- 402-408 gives 214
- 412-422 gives 220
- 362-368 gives 479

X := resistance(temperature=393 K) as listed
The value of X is 275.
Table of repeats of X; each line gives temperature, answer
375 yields 469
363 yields 466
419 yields 221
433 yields 384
